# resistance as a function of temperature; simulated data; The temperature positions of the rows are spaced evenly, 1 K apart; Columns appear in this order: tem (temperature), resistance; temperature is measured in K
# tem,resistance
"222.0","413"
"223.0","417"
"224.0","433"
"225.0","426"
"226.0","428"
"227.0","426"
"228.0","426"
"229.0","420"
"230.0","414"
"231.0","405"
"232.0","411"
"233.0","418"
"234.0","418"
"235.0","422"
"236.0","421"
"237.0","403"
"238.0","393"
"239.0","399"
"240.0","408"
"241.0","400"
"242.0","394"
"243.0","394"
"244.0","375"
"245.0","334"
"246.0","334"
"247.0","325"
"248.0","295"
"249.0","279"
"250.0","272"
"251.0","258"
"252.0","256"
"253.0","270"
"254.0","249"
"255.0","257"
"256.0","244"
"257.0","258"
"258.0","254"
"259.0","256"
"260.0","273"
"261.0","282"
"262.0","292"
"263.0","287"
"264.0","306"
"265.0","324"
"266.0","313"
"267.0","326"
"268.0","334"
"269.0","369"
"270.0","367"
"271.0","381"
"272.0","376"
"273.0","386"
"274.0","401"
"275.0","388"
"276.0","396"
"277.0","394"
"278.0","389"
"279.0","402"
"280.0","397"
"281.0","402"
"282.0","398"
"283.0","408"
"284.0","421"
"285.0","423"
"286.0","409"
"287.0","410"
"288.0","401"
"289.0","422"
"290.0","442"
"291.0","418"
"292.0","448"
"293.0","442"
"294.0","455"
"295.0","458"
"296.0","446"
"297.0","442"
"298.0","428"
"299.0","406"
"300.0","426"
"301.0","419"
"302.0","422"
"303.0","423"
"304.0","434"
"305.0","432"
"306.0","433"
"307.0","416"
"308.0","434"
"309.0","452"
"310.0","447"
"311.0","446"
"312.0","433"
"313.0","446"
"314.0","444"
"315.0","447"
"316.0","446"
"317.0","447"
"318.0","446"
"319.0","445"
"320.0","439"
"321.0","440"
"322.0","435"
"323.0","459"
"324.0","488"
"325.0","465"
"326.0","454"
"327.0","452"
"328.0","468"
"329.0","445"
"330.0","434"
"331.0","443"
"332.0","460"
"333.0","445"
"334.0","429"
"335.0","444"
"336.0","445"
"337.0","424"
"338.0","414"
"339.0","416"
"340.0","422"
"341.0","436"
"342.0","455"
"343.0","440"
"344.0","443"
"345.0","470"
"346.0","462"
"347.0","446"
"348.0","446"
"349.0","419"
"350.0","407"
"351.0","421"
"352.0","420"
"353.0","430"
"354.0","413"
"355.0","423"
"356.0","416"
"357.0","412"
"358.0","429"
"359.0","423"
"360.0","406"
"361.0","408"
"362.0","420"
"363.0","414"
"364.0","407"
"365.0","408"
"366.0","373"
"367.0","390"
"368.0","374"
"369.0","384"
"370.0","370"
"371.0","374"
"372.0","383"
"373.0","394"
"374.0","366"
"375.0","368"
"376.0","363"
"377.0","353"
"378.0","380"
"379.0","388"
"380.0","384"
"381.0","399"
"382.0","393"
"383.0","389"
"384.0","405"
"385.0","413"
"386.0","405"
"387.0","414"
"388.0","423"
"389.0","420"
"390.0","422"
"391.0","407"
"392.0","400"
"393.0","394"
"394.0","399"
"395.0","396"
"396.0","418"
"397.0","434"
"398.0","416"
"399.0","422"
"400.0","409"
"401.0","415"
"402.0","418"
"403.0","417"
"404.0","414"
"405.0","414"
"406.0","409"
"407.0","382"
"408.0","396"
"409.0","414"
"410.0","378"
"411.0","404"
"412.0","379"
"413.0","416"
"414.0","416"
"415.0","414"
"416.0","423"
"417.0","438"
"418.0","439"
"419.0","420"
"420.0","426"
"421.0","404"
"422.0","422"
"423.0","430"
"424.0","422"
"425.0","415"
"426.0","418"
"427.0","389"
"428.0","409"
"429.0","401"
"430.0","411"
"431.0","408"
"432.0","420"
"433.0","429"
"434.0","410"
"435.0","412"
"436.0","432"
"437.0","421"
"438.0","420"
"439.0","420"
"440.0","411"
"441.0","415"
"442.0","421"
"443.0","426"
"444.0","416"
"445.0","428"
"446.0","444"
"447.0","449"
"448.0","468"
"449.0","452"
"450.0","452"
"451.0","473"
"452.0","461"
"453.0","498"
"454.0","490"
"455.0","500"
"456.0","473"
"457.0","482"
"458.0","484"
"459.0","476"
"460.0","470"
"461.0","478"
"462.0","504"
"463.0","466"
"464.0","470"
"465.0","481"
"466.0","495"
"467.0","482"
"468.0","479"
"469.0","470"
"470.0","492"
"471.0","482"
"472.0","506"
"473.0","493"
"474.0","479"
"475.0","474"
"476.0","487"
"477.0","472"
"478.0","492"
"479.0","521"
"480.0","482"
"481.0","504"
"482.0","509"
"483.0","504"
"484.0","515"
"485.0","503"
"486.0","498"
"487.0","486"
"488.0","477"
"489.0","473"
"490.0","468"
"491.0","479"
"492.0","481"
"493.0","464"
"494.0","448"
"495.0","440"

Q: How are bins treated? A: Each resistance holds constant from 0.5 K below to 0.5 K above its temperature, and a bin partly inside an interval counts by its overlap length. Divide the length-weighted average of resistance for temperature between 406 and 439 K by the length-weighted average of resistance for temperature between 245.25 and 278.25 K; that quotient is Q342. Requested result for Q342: 1.31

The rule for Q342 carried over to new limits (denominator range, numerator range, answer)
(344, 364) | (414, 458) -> 1.02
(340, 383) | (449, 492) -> 1.19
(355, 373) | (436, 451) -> 1.08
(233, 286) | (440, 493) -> 1.37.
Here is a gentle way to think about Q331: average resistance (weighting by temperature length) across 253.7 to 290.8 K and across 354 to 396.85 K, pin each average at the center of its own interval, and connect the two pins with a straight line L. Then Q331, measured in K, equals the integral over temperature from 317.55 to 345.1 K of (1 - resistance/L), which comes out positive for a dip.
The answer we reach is -4.8 K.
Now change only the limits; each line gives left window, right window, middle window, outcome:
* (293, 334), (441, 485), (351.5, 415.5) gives 7.8 K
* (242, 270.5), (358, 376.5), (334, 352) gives -3.1 K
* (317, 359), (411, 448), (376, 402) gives 1.5 K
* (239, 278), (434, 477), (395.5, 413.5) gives 0.8 K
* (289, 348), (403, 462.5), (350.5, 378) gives 2.5 K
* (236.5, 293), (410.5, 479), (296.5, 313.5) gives -2.6 K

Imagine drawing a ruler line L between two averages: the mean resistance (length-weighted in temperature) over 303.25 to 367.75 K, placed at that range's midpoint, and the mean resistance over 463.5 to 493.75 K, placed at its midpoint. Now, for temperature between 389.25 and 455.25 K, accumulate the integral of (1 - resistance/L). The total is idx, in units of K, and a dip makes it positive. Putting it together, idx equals 6.3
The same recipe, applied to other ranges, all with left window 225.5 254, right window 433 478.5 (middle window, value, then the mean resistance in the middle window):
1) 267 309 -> -2.3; 412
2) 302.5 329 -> -2.8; 445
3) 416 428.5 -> 0.8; 419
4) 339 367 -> -0.4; 424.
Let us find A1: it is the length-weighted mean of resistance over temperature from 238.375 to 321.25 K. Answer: 380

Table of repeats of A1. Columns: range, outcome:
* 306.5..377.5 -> 426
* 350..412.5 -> 402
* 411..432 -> 415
